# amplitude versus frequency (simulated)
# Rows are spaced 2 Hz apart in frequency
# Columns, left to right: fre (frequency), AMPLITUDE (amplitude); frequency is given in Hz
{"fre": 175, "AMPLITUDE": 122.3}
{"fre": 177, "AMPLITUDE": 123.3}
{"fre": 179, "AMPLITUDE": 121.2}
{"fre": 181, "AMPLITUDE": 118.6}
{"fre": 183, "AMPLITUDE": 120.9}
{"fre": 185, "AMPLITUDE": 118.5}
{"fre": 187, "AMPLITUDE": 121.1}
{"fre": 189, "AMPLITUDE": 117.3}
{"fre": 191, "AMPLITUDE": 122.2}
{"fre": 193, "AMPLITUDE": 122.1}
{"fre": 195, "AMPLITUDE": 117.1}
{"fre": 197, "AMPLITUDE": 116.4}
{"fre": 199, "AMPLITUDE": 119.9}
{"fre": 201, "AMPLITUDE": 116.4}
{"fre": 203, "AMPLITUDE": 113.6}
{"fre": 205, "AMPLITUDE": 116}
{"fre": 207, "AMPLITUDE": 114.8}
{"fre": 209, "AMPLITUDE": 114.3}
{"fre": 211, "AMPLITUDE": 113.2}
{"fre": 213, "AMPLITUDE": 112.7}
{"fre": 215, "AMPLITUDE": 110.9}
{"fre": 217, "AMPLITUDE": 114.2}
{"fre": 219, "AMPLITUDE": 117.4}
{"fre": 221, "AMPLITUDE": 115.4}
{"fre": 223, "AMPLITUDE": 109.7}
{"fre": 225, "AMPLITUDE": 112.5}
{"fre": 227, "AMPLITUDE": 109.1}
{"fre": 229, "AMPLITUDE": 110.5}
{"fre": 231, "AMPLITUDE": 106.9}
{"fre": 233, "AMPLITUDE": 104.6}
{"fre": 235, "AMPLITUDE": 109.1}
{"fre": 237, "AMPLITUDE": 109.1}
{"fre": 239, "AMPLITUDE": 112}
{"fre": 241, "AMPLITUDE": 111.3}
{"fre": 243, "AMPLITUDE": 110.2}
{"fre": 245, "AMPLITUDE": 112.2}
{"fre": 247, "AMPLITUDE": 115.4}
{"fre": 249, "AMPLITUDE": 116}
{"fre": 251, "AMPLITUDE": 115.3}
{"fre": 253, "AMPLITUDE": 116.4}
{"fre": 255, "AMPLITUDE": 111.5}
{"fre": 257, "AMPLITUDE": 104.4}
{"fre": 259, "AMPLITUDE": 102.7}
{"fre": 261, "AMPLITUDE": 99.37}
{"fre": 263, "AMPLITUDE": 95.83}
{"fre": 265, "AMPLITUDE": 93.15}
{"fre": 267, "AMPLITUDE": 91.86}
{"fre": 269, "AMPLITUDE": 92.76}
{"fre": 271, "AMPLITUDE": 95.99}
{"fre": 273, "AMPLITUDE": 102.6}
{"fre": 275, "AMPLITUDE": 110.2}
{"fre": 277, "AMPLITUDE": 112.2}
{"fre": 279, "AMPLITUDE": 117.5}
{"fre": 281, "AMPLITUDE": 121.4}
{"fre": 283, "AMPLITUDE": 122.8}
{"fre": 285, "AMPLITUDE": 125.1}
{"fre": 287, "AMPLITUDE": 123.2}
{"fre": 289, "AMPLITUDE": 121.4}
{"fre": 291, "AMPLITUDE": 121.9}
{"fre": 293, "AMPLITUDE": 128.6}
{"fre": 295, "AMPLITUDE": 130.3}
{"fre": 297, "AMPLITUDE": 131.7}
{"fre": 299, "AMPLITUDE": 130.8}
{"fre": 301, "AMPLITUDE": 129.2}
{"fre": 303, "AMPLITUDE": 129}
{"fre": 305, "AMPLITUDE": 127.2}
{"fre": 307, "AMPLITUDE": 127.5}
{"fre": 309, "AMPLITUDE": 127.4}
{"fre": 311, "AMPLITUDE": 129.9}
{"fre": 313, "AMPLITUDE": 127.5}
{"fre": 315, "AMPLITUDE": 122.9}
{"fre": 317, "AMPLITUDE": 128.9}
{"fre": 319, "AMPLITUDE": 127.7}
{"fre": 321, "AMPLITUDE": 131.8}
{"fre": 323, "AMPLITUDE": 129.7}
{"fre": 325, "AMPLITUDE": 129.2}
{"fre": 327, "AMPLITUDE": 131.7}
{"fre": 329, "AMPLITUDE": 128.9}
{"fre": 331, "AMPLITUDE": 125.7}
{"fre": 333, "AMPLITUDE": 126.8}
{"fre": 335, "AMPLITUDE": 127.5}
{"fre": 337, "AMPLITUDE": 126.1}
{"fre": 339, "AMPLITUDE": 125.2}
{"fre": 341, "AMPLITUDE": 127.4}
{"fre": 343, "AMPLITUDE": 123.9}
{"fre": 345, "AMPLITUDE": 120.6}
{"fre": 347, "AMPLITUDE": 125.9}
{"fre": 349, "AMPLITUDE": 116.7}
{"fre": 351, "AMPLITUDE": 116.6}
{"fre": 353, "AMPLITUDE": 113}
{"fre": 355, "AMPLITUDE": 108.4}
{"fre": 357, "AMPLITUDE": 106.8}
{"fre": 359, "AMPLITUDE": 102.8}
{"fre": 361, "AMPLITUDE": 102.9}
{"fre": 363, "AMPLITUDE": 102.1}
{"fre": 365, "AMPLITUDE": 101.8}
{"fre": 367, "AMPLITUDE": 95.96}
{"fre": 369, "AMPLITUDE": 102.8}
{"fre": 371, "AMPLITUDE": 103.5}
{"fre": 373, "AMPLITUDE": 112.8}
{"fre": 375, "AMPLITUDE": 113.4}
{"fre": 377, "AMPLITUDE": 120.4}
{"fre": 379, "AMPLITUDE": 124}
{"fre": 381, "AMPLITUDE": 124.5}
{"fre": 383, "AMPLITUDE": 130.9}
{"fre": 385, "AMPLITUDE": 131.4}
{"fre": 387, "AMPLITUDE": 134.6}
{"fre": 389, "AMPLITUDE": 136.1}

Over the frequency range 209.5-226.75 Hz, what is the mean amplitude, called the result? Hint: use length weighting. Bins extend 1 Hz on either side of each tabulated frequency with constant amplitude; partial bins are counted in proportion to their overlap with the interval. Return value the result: 113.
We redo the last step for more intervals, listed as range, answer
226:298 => 112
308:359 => 124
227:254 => 111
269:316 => 122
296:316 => 128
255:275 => 99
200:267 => 110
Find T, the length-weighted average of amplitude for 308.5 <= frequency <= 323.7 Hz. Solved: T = 128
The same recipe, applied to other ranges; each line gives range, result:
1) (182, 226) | 116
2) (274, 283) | 116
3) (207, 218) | 113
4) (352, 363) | 106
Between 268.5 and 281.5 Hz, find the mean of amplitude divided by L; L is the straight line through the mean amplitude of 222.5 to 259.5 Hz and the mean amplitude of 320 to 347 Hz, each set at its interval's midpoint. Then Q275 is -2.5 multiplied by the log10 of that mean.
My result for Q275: 0.09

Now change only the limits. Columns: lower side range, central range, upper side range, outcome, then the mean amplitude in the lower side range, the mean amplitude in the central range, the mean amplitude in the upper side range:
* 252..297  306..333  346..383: -0.154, 111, 128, 111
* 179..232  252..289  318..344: 0.131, 116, 108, 128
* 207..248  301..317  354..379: -0.172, 112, 128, 107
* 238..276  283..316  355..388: -0.171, 106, 127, 113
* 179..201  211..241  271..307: 0.087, 119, 111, 122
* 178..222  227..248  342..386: 0.059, 117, 110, 114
